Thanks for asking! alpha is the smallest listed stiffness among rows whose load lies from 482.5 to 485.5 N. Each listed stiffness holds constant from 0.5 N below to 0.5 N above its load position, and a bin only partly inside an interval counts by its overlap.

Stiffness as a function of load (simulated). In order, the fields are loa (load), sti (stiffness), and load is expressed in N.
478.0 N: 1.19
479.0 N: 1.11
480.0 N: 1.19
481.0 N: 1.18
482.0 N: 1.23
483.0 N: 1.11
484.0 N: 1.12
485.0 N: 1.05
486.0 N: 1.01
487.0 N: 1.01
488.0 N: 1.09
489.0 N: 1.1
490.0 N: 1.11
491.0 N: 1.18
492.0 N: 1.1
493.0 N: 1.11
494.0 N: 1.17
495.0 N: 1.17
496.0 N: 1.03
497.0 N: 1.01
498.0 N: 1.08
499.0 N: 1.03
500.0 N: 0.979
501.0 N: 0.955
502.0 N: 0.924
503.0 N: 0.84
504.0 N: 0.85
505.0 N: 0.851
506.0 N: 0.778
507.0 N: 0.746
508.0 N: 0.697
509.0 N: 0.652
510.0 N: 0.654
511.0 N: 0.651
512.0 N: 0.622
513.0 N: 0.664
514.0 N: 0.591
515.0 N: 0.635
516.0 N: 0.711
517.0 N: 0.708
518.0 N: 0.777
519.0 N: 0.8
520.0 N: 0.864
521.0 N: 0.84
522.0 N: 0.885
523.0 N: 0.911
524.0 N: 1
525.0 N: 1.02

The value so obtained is 1.05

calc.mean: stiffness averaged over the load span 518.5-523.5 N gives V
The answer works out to 0.86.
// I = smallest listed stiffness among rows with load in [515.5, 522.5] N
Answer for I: 0.708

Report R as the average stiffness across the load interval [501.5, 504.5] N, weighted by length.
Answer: 0.871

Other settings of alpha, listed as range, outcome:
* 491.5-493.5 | 1.1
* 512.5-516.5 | 0.591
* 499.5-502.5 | 0.924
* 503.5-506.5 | 0.778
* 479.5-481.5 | 1.18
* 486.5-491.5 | 1.01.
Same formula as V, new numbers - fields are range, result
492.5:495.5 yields 1.15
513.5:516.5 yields 0.646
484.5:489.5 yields 1.05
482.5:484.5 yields 1.12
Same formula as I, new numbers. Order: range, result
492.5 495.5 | 1.11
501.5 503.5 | 0.84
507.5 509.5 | 0.652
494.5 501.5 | 0.955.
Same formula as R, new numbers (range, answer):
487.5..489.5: 1.1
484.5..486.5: 1.03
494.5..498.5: 1.07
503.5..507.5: 0.806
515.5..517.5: 0.71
